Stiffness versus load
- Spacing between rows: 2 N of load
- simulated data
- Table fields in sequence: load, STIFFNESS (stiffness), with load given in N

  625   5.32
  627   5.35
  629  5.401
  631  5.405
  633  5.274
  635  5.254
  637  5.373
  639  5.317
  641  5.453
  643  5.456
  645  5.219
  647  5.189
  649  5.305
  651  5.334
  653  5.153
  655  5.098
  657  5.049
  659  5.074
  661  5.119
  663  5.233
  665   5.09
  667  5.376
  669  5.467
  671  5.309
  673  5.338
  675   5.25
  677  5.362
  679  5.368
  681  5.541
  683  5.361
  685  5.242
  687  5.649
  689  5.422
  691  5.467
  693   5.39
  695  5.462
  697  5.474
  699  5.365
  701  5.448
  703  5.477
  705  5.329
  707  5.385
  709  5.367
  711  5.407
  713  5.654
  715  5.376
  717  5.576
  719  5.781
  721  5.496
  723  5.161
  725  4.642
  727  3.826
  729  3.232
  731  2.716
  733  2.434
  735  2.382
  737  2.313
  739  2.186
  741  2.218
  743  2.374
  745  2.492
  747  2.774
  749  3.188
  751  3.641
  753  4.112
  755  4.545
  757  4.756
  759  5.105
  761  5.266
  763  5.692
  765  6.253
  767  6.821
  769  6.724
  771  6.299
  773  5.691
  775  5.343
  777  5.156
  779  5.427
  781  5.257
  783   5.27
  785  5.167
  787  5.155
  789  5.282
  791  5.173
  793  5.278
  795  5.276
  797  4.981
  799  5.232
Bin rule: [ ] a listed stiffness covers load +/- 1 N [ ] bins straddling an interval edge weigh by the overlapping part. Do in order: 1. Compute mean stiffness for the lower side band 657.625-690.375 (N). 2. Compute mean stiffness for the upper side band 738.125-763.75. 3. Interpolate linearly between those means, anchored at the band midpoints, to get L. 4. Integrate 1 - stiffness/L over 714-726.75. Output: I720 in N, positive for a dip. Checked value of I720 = -2.6 N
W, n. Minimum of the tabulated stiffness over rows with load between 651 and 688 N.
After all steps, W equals 5.049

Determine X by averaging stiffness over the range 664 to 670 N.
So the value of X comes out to 5.31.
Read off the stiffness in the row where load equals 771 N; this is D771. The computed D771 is 6.299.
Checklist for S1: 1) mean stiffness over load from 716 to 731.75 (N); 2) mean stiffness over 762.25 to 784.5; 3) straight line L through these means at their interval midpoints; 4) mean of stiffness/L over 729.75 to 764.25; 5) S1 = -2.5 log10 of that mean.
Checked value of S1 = 0.45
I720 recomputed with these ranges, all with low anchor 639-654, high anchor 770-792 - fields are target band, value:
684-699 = -0.3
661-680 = 0.1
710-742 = 7.9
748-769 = 1.4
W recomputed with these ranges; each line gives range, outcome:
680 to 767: 2.186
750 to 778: 3.641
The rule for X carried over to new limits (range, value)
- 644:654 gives 5.24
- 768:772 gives 6.51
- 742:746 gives 2.43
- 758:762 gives 5.19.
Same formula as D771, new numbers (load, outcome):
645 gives 5.219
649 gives 5.305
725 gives 4.642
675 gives 5.25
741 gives 2.218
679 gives 5.368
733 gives 2.434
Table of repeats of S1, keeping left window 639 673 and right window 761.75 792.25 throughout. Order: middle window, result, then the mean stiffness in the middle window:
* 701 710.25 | 0.003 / 5.4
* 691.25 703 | -0.010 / 5.43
